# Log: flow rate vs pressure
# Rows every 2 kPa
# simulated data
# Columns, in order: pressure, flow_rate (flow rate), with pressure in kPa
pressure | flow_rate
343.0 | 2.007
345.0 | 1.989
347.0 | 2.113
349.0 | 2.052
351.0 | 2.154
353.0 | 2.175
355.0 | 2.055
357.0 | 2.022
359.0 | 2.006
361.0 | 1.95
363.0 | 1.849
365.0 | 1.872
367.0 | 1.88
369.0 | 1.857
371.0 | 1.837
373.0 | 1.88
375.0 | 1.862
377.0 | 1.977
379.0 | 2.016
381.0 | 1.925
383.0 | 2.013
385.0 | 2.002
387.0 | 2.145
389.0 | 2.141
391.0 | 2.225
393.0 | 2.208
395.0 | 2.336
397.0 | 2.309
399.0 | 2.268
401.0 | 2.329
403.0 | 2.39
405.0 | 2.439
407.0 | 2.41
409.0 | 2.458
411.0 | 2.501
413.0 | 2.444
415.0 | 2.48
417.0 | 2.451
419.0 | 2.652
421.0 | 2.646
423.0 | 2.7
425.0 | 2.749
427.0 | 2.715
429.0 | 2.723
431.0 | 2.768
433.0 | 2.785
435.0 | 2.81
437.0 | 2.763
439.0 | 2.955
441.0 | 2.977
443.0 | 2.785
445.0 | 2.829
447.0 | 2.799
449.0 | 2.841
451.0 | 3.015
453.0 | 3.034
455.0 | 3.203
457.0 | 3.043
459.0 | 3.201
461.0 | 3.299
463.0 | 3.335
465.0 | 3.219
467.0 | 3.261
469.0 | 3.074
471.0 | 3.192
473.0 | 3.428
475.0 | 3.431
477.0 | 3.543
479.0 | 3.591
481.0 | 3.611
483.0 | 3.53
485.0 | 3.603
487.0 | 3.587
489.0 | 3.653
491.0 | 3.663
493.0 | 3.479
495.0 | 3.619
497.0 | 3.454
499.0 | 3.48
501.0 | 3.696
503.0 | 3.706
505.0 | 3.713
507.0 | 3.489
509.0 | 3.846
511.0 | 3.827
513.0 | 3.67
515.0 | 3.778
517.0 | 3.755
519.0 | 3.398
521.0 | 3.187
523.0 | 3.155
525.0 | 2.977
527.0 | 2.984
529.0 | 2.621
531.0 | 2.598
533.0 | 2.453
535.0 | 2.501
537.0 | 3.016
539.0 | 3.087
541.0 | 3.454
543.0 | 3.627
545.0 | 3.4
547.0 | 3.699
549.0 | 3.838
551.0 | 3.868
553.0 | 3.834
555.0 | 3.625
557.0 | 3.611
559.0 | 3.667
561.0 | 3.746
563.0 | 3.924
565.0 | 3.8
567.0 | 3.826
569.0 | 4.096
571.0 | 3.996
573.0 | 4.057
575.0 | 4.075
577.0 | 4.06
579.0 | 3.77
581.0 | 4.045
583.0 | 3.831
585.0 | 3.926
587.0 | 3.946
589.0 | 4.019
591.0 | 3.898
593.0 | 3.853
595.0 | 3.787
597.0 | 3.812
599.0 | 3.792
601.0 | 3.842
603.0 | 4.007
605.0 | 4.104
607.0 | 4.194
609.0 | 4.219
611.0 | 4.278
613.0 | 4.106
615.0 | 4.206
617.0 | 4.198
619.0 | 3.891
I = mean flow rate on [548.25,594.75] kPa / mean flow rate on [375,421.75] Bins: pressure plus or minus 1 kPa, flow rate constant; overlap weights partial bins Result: 1.70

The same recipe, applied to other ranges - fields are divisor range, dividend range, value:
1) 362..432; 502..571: 1.53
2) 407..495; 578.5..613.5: 1.30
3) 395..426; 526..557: 1.31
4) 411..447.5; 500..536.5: 1.21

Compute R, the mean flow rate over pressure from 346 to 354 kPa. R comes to 2.12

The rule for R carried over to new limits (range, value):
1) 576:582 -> 3.96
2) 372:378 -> 1.91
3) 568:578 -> 4.06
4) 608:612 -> 4.25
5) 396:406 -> 2.35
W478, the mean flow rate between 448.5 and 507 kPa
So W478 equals 3.4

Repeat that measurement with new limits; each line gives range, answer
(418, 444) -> 2.77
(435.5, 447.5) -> 2.85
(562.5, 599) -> 3.93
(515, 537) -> 3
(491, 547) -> 3.34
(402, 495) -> 3.01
